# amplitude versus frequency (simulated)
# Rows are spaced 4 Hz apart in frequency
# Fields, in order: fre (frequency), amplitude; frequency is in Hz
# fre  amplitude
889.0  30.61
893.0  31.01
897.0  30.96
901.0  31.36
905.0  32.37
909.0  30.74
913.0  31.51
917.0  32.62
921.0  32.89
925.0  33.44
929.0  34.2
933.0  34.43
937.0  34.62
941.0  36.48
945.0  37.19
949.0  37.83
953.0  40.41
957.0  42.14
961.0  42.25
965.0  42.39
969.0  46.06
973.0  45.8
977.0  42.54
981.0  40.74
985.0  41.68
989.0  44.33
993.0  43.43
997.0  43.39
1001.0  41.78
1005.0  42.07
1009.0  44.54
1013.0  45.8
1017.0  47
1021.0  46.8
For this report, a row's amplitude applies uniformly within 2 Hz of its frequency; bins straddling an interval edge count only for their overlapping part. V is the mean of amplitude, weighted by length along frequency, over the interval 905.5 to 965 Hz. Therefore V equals 35.9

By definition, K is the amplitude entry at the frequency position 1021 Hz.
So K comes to 46.8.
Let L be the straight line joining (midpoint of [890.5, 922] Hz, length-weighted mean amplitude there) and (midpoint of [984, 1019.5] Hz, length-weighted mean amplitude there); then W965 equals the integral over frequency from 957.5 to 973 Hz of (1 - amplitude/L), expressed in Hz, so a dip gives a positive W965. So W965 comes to -1.8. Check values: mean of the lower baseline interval 31.6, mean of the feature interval 43.7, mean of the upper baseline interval 43.9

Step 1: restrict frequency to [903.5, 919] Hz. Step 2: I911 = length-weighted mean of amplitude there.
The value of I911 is 31.8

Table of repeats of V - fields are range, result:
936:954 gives 37.3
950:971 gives 42.4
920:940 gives 34.1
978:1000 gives 42.7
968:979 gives 44.7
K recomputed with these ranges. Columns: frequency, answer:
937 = 34.62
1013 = 45.8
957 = 42.14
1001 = 41.78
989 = 44.33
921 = 32.89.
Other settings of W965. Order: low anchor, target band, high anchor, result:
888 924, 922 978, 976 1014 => -2.6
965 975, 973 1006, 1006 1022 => 2.0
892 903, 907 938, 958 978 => 2.3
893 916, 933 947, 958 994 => 0.5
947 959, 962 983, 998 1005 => -1.3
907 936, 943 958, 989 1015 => -1.0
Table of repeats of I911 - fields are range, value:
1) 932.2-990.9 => 40.7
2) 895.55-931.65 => 32.3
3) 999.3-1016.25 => 43.8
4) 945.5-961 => 40.1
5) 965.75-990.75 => 43.5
